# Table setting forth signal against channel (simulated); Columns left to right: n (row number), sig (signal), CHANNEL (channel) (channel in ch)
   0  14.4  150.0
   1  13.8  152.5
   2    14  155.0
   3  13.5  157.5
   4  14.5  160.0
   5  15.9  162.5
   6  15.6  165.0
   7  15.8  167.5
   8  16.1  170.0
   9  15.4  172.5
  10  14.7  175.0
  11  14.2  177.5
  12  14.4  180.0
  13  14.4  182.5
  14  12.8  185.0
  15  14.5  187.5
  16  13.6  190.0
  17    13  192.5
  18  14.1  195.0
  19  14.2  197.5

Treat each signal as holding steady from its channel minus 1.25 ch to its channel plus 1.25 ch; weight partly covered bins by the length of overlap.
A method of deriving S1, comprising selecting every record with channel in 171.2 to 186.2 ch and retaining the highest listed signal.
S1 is 15.4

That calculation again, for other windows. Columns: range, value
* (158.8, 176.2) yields 16.1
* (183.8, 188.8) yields 14.5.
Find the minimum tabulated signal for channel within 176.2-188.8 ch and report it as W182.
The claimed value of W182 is 12.8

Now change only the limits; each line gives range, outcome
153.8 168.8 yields 13.5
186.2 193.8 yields 13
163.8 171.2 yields 15.6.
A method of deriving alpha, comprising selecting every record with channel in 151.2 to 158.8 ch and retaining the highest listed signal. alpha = 14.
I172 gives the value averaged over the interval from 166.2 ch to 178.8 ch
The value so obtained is 15.2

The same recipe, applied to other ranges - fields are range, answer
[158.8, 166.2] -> 15.3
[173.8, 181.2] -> 14.4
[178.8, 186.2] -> 13.9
